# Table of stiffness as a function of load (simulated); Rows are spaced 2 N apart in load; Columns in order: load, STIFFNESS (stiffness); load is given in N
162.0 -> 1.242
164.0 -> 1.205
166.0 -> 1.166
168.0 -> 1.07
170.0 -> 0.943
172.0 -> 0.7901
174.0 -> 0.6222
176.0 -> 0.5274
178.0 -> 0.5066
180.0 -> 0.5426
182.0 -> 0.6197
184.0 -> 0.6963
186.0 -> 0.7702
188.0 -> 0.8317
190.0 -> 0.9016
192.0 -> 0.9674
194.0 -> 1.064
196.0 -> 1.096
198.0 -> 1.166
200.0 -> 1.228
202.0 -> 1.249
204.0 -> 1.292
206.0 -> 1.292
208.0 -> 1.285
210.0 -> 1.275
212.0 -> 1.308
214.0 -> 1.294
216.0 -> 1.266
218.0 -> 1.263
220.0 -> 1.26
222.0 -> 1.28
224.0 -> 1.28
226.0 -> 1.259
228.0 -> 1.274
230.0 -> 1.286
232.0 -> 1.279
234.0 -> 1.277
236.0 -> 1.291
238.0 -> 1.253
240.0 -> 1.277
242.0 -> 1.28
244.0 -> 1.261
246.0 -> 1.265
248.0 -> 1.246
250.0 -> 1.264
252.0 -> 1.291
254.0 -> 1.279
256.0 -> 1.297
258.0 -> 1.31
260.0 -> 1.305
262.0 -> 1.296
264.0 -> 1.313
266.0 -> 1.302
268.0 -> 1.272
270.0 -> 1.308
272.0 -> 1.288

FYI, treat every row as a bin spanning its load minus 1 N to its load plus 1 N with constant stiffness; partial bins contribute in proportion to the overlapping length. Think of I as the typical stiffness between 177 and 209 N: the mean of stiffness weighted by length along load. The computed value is 0.969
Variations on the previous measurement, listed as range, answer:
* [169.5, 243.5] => 1.09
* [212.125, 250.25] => 1.27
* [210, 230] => 1.28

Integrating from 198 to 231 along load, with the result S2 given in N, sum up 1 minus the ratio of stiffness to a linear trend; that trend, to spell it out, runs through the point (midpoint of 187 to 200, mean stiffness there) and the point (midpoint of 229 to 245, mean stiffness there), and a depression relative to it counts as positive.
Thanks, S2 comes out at -3.7 N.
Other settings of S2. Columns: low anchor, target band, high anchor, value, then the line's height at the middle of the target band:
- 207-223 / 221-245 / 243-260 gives 0.1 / 1.28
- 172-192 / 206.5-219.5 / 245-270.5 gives -4.8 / 0.935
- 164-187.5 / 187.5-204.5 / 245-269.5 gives -3.5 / 0.9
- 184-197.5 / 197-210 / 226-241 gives -2.8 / 1.03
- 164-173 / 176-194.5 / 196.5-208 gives 6.4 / 1.13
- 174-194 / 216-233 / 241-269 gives -3.8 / 1.04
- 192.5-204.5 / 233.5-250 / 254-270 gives -0.1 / 1.26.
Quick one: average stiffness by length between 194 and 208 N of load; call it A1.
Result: 1.21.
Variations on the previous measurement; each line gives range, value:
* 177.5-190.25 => 0.691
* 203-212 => 1.29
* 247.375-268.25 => 1.29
